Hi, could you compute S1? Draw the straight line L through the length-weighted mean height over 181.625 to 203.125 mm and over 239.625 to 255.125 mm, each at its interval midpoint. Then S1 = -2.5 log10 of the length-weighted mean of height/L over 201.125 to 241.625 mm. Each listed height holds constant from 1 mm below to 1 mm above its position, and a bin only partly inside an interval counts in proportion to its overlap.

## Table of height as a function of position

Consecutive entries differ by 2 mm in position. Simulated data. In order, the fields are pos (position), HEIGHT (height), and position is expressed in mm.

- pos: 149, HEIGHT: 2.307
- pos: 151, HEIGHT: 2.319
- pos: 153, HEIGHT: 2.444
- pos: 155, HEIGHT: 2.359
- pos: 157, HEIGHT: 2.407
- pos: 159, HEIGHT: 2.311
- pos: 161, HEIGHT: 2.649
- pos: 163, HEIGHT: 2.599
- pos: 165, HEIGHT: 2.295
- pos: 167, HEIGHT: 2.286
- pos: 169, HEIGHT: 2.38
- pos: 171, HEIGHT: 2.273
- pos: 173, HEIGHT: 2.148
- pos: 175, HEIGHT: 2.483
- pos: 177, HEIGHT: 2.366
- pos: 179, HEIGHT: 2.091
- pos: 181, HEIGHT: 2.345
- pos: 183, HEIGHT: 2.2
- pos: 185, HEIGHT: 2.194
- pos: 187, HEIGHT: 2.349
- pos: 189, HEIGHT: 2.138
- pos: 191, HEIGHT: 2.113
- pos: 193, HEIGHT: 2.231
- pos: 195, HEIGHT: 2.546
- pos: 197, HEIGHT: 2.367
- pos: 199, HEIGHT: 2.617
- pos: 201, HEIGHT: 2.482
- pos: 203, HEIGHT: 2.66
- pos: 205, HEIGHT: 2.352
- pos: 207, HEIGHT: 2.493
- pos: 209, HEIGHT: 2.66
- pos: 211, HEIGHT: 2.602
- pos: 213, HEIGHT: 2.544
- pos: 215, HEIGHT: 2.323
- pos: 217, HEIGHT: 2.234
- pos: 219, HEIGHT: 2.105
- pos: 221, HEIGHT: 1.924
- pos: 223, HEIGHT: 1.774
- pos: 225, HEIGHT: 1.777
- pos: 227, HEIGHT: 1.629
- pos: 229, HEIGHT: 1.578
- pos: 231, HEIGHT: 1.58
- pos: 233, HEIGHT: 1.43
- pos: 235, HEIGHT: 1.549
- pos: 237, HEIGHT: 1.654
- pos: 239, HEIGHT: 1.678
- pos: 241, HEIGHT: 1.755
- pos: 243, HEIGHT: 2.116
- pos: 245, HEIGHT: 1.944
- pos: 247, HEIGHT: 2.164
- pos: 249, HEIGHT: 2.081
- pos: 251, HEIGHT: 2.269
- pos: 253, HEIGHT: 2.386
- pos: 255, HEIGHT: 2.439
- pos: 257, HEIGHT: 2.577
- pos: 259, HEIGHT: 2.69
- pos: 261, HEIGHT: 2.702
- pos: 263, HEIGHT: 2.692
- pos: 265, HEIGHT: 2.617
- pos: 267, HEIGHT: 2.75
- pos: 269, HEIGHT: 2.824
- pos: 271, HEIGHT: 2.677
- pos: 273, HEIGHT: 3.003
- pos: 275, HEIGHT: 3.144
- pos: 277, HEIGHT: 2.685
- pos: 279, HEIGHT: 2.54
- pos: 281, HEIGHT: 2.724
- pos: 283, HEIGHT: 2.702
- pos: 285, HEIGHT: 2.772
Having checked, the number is 0.10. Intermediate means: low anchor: 2.34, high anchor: 2.12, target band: 2.03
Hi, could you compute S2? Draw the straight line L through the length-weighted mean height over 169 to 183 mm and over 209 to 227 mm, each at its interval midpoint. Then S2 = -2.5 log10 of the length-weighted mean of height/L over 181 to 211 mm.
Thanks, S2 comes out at -0.08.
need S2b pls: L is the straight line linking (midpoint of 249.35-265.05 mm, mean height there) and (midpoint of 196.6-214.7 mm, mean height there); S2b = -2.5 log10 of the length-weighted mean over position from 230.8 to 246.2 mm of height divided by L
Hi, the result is 0.41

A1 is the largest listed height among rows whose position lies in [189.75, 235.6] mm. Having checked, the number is 2.66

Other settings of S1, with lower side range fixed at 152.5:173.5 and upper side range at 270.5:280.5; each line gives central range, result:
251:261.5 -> 0.089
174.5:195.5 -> 0.091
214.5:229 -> 0.327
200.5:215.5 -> 0.013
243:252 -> 0.267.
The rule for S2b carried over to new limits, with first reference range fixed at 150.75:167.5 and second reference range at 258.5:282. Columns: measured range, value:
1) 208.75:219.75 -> 0.08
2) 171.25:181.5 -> 0.08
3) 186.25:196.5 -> 0.11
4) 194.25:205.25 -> 0.01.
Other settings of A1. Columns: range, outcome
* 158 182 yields 2.649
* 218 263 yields 2.702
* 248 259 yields 2.69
